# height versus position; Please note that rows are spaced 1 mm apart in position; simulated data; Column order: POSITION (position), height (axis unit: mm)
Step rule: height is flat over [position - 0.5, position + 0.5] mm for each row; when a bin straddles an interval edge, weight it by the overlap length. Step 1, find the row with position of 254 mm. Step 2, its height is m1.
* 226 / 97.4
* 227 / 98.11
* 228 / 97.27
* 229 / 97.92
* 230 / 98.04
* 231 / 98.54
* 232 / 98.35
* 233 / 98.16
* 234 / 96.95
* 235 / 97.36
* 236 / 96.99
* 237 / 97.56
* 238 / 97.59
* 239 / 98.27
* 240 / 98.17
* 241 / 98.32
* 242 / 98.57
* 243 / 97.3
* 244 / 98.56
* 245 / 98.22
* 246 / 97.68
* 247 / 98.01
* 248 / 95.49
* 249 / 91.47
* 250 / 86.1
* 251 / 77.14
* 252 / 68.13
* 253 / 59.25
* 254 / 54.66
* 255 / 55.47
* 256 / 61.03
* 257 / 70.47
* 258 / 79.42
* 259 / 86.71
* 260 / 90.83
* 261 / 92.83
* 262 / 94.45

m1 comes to 54.66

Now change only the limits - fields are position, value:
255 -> 55.47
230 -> 98.04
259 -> 86.71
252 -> 68.13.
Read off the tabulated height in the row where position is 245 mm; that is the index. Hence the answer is 98.22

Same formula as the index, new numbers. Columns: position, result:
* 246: 97.68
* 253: 59.25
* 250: 86.1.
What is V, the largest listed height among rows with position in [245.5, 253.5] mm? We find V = 98.01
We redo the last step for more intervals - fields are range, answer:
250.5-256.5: 77.14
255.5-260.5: 90.83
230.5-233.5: 98.54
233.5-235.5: 97.36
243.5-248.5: 98.56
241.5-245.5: 98.57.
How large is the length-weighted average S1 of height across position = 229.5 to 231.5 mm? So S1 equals 98.3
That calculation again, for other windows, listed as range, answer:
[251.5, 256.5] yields 59.7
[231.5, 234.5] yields 97.8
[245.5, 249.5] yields 95.7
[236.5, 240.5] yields 97.9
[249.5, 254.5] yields 69.1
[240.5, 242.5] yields 98.4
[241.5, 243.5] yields 97.9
